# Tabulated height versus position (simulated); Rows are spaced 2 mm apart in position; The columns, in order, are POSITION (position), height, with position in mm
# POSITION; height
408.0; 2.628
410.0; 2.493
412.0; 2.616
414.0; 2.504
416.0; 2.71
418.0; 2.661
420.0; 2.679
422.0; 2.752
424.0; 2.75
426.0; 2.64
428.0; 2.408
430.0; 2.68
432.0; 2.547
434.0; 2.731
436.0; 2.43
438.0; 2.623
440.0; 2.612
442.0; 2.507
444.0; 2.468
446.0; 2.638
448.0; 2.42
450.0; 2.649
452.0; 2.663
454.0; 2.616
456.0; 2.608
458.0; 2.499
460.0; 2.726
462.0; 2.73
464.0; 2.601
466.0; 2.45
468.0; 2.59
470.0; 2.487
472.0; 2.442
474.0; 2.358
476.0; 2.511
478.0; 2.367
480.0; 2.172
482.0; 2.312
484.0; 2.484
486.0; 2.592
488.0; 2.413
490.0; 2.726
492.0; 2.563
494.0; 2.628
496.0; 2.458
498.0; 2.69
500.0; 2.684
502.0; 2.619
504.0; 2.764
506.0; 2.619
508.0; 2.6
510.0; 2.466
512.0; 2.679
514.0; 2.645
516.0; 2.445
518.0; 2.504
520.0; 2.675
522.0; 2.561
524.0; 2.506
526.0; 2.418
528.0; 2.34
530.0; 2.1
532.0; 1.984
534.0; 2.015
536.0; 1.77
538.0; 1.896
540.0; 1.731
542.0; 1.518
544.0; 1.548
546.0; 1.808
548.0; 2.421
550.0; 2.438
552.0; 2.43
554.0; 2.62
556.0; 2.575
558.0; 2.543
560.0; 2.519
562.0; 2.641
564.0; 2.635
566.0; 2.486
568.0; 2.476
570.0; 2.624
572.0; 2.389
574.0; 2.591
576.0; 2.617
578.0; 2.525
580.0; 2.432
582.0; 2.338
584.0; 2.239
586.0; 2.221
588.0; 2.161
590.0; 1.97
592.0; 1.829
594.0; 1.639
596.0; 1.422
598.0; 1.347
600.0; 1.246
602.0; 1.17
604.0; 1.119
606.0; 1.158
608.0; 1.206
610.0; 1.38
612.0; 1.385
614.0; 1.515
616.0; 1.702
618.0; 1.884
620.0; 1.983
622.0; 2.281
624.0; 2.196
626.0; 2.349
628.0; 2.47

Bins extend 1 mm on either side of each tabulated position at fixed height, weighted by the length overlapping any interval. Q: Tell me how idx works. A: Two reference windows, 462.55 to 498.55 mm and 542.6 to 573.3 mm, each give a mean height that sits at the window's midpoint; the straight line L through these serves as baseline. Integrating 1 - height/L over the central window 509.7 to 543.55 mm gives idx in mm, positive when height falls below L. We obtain 2.8 mm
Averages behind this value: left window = 2.49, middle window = 2.23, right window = 2.4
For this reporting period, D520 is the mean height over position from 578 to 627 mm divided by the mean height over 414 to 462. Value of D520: 0.7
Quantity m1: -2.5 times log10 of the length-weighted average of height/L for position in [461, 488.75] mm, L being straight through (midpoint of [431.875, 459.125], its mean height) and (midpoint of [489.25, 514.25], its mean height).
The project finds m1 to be 0.06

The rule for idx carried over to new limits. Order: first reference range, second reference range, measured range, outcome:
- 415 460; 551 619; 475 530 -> -4.12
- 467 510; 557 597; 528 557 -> 3.93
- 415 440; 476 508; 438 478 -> 0.56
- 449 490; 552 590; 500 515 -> -0.80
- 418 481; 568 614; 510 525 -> -2.27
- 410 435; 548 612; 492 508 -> -1.79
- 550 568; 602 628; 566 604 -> 2.11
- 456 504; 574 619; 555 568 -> -3.65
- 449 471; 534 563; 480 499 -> -0.50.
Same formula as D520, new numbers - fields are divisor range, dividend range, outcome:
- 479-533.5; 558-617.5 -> 0.79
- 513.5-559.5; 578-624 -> 0.78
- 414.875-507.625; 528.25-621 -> 0.78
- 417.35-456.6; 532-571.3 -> 0.86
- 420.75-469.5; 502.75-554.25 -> 0.88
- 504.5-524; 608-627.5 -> 0.71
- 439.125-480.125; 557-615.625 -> 0.78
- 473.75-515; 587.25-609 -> 0.58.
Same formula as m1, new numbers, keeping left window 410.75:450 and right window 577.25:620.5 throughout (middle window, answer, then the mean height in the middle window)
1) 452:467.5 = -0.07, 2.61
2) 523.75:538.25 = -0.03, 2.12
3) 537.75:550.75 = 0.06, 1.9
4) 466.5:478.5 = -0.04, 2.46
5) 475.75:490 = -0.05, 2.42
